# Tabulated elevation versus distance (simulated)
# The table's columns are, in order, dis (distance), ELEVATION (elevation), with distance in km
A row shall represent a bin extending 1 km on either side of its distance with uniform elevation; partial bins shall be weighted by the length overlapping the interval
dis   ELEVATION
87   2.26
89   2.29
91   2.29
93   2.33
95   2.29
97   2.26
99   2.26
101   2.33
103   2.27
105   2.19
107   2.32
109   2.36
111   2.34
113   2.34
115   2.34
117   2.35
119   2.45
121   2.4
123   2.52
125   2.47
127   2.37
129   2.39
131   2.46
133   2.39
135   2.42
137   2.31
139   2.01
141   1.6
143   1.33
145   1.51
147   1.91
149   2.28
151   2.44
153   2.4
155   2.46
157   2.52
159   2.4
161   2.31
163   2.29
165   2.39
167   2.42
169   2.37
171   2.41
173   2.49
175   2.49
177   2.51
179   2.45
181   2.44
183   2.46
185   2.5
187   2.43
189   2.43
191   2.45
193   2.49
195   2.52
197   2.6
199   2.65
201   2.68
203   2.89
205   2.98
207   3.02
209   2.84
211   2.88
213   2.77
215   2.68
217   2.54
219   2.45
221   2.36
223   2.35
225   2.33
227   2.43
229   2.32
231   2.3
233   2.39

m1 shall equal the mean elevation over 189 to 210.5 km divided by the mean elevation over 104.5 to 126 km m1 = 1.1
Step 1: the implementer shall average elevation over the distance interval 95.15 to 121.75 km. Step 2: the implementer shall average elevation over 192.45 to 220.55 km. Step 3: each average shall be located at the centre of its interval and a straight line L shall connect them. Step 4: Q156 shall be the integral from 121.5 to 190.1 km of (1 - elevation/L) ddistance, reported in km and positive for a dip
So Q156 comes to 5.4 km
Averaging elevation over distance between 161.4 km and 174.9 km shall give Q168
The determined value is 2.4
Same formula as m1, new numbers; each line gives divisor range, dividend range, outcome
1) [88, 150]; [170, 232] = 1.14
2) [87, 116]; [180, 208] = 1.14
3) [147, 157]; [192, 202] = 1.10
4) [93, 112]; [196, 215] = 1.22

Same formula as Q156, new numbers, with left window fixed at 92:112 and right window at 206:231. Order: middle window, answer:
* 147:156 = 0.3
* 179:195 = 0.2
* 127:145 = 2.1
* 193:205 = -0.7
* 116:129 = -0.4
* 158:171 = 0.4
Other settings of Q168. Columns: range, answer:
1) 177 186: 2.47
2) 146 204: 2.45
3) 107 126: 2.39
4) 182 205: 2.57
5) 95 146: 2.24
